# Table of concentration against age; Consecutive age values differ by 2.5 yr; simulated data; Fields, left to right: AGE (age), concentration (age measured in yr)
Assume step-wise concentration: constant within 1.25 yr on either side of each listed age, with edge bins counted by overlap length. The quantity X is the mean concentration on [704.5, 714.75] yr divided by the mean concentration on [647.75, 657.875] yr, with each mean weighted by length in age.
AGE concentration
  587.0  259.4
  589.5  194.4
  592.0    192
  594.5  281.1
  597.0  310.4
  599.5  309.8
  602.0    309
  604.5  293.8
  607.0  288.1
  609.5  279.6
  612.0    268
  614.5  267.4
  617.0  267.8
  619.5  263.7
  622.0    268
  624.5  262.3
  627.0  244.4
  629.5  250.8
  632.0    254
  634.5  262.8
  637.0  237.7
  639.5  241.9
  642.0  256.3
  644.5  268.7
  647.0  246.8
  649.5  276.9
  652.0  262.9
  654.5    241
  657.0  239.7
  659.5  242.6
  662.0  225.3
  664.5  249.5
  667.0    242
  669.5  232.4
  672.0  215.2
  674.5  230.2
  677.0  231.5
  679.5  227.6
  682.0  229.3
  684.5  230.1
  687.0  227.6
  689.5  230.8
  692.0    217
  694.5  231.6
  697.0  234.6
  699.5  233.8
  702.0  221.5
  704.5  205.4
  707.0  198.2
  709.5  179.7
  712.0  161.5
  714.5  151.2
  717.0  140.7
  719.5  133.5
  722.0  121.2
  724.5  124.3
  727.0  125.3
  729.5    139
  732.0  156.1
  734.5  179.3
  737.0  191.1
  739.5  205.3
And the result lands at 0.7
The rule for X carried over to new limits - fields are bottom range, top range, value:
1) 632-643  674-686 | 0.92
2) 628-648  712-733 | 0.55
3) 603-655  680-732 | 0.71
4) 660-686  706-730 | 0.64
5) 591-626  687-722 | 0.70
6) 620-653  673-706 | 0.88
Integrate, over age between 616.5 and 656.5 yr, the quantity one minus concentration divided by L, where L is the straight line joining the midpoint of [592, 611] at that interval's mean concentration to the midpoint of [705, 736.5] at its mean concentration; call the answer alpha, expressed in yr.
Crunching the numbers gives -1.25 yr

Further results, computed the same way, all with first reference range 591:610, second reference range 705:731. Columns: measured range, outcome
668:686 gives -2.9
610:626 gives -0.1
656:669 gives -1.6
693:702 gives -3.1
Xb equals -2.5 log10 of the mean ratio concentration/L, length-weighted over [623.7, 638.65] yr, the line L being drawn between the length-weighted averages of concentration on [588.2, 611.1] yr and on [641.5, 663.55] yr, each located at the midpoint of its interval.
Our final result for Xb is 0.04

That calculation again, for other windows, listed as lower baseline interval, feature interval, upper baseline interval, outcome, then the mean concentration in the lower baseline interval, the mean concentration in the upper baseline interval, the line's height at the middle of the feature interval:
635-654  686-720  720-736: -0.128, 256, 141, 176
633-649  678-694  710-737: -0.167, 254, 146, 195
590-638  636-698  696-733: -0.116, 268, 168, 215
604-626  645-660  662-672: -0.030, 272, 236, 246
